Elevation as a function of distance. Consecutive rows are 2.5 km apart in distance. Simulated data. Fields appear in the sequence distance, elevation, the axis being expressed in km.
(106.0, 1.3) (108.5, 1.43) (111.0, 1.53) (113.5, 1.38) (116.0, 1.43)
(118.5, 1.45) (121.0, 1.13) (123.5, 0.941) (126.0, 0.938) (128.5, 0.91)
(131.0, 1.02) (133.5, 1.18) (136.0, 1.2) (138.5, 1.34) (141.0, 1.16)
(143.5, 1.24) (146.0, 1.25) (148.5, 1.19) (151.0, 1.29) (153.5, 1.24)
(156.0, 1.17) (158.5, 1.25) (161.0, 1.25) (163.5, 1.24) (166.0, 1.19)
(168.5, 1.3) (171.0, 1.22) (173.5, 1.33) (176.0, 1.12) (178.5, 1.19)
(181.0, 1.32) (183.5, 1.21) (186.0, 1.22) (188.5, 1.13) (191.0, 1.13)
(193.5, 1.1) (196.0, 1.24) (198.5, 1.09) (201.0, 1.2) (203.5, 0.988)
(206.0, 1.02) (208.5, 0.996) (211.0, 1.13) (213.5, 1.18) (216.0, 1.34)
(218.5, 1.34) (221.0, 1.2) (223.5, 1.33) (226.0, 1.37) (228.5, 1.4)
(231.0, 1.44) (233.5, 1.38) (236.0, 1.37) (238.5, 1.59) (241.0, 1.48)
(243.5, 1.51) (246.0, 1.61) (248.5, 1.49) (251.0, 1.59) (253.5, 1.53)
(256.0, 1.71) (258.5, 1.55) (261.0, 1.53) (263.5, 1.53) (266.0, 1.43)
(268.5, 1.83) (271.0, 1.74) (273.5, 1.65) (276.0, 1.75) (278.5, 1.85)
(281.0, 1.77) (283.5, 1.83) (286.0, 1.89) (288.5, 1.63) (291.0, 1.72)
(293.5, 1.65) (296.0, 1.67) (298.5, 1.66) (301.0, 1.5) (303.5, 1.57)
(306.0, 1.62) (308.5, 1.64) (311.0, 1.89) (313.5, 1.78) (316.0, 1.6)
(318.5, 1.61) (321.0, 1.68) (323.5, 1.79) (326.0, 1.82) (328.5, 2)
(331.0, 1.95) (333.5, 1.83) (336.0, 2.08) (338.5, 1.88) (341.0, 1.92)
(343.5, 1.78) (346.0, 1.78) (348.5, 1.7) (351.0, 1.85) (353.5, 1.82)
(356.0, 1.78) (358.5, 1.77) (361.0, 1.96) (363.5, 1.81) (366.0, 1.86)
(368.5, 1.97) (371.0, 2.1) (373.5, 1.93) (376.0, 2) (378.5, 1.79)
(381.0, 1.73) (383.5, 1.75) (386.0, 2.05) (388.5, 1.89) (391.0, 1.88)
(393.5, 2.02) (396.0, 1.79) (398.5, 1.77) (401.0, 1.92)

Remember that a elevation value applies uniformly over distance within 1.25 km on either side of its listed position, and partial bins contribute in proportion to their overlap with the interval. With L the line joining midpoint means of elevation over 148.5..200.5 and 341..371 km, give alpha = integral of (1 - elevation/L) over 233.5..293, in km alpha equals -4.2 km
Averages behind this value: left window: 1.21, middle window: 1.63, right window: 1.84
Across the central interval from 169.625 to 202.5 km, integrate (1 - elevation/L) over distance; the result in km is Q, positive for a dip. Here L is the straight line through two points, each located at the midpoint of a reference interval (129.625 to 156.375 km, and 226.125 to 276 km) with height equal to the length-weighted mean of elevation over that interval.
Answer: 3.7 km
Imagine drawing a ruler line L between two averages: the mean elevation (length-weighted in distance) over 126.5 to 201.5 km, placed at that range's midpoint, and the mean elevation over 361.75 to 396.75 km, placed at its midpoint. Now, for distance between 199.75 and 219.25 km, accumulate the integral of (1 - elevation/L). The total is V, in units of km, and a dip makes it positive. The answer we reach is 2.9 km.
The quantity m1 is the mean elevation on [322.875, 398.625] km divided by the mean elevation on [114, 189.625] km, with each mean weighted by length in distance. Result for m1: 1.56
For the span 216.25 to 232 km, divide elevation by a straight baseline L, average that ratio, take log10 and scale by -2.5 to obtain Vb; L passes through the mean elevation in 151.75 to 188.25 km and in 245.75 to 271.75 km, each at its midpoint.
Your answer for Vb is 0.082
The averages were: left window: 1.23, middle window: 1.34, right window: 1.59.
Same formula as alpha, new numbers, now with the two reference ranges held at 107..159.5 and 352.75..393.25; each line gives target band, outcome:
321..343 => -1.5 km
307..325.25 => 0.1 km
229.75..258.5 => 0.2 km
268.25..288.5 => -1.9 km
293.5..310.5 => 0.6 km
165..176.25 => 0.7 km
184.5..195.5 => 1.8 km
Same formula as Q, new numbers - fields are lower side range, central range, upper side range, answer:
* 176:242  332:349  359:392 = -0.98 km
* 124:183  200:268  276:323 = 4.33 km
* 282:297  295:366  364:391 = 1.37 km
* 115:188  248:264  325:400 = -0.32 km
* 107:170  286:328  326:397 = 0.77 km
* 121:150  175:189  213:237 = 0.38 km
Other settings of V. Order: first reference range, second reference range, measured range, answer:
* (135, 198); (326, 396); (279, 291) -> -1.15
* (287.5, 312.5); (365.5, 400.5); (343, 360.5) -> 0.15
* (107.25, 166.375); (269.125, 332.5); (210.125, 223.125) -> 1.98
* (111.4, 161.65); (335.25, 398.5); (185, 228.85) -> 6.97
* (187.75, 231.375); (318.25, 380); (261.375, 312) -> -4.07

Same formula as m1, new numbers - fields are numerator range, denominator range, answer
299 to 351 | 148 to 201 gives 1.46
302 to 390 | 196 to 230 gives 1.52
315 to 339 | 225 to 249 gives 1.25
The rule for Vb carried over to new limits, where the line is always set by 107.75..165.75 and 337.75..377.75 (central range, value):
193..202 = 0.20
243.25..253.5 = 0.00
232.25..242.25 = 0.04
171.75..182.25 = 0.08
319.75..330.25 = -0.03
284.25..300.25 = -0.02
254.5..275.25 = -0.02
